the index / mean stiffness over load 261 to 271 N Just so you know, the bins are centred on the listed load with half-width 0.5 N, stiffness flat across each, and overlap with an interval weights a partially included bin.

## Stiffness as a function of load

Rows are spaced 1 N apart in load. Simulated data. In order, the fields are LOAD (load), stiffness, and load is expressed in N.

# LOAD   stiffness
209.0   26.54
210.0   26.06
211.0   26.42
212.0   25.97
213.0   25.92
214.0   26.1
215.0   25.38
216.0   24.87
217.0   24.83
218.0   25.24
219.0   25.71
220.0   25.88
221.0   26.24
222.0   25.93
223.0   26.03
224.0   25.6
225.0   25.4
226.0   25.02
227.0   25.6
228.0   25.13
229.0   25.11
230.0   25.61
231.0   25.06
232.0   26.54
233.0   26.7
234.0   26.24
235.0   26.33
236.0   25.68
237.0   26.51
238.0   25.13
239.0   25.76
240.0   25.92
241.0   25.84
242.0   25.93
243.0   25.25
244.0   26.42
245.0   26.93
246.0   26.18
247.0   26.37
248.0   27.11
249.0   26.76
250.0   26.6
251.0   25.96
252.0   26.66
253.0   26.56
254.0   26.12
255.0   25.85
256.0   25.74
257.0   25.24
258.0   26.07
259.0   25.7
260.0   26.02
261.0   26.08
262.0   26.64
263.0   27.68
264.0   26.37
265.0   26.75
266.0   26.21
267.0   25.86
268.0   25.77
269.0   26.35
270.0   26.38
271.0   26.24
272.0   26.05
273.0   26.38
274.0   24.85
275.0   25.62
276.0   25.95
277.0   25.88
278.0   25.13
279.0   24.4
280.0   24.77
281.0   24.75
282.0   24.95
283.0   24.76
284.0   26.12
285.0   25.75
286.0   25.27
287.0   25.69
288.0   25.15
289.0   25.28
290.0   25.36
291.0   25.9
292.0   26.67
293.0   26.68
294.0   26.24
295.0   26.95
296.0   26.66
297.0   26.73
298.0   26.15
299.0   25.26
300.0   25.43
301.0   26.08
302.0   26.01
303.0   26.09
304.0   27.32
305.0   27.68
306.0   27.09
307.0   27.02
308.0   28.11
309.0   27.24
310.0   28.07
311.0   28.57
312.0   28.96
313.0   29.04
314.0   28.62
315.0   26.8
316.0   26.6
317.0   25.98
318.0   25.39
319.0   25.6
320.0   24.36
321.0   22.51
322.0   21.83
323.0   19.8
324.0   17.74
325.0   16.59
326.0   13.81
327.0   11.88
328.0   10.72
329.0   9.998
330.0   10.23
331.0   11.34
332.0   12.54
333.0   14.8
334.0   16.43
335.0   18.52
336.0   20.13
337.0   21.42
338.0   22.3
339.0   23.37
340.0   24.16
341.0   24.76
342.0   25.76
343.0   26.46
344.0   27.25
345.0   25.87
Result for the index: 26.4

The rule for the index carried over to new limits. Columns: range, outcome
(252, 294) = 25.8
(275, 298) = 25.7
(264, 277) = 26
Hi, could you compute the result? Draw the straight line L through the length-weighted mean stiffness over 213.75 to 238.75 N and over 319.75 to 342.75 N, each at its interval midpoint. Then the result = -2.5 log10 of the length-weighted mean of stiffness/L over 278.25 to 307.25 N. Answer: -0.24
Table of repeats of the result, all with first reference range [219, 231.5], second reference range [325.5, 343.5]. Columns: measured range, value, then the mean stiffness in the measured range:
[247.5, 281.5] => -0.147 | 26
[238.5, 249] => -0.085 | 26.2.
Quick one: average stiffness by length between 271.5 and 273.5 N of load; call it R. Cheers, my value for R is 26.2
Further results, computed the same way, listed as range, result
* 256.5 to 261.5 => 25.8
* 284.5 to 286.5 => 25.5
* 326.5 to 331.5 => 10.8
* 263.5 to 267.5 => 26.3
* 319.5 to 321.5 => 23.4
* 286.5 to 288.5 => 25.4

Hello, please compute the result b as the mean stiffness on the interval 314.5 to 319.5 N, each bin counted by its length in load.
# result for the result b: 26.1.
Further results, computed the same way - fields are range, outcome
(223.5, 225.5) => 25.5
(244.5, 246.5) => 26.6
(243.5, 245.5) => 26.7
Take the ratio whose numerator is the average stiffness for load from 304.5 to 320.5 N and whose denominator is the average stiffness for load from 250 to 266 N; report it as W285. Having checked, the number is 1.04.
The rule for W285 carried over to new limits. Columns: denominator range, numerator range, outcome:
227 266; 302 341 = 0.84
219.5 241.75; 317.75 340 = 0.69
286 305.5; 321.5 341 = 0.65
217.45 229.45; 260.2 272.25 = 1.03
